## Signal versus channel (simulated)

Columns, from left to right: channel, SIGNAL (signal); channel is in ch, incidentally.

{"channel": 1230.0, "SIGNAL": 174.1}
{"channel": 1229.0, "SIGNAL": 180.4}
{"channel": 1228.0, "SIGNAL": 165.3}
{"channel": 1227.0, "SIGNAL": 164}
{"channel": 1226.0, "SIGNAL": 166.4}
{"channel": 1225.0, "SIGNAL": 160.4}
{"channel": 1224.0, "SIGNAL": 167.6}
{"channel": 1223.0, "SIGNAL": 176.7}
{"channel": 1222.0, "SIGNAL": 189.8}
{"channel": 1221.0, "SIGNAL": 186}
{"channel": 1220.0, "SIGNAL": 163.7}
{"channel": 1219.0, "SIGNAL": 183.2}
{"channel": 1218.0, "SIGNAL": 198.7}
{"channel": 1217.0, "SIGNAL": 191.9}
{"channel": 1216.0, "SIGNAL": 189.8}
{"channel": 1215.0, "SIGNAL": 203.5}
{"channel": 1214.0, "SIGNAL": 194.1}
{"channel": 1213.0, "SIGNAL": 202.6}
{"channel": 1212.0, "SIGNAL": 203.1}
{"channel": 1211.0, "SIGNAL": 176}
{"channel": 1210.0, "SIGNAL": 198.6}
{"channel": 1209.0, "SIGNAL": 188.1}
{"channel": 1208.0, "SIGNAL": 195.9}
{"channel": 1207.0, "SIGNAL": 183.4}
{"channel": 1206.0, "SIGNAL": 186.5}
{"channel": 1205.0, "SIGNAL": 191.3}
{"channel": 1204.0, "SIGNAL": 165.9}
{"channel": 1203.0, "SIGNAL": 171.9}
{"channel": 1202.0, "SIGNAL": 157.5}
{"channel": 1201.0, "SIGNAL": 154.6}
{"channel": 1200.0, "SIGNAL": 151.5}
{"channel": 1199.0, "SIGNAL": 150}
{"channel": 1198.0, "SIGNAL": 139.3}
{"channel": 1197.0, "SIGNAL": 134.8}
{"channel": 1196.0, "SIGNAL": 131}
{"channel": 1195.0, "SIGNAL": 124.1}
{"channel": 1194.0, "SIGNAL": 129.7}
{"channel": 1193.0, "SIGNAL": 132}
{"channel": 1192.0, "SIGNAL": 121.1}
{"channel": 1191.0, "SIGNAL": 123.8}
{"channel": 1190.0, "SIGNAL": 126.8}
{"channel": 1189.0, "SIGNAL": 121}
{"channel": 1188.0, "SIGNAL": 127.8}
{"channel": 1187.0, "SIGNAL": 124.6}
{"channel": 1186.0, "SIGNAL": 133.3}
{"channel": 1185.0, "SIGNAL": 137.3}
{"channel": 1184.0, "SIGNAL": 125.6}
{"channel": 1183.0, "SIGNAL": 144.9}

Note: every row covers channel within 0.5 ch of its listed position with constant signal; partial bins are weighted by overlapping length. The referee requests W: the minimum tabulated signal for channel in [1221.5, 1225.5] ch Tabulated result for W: 160.4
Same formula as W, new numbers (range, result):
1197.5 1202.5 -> 139.3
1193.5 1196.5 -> 124.1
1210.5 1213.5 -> 176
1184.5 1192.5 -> 121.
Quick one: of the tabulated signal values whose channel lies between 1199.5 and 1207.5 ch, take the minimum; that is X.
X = 151.5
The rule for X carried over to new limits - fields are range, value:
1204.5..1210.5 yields 183.4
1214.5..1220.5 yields 163.7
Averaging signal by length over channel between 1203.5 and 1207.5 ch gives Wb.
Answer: 182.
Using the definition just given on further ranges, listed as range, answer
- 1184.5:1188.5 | 131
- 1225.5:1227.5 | 165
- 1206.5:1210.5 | 192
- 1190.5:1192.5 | 122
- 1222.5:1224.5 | 172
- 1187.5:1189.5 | 124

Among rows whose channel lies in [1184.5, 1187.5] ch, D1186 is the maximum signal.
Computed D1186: 137.3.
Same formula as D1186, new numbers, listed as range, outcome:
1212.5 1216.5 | 203.5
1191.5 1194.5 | 132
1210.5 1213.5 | 203.1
